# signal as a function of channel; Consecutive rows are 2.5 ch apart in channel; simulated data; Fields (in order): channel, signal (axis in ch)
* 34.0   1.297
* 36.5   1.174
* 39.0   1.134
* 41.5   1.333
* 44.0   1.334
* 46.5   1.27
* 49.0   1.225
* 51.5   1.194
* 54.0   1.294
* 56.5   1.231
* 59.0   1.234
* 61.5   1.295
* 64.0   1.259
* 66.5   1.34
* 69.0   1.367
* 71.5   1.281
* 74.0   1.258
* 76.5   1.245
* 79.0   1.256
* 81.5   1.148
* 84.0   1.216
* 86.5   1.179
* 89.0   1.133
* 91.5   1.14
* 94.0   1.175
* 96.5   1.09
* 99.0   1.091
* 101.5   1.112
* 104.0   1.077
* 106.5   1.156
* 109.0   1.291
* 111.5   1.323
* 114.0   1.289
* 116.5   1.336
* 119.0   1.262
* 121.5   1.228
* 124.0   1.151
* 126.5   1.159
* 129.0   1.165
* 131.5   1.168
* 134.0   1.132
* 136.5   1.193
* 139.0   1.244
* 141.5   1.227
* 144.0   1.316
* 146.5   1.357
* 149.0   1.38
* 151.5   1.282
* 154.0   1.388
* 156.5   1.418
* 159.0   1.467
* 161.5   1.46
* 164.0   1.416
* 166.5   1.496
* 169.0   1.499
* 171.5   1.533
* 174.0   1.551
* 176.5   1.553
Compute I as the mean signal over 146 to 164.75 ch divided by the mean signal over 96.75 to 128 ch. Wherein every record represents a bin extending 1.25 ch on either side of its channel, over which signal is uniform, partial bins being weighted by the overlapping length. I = 1.2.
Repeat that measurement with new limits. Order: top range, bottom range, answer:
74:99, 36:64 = 0.94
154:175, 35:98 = 1.20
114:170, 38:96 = 1.05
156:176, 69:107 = 1.26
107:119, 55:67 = 1.02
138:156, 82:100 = 1.15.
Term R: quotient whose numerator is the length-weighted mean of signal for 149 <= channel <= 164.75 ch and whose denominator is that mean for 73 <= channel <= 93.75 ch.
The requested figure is 1.17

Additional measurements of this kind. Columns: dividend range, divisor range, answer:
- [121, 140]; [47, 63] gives 0.94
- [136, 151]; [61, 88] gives 1.03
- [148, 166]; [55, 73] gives 1.09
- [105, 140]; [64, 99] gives 1.00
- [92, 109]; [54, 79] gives 0.88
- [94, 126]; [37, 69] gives 0.95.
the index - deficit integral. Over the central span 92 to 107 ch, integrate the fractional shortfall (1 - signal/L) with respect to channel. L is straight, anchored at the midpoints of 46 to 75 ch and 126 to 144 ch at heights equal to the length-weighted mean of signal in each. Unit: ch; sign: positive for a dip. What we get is 1.40 ch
